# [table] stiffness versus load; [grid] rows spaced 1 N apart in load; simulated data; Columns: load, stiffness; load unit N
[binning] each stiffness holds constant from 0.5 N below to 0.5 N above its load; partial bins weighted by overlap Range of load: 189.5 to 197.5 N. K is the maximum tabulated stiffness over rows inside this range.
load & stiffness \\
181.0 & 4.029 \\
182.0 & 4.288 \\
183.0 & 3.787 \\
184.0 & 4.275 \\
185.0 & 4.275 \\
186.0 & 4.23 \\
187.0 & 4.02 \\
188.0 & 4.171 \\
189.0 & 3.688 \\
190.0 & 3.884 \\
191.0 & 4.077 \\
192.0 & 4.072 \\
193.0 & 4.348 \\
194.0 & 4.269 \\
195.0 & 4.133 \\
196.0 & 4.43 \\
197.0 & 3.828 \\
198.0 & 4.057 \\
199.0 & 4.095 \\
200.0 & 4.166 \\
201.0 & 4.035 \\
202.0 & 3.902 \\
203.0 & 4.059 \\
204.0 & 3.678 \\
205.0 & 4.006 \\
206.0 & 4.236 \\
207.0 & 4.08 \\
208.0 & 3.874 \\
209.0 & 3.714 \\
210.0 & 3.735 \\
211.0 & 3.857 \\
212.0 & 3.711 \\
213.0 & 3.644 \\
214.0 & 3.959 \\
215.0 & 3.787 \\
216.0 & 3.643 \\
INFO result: 4.43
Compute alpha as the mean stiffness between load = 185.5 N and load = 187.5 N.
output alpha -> 4.12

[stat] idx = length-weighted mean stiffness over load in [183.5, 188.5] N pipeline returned 4.19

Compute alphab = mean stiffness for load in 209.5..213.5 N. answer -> 3.74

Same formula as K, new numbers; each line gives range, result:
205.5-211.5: 4.236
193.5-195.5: 4.269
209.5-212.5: 3.857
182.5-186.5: 4.275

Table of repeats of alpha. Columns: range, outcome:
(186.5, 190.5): 3.94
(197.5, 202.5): 4.05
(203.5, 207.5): 4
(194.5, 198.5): 4.11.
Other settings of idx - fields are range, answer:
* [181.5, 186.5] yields 4.17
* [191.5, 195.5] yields 4.21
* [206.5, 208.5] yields 3.98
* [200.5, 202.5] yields 3.97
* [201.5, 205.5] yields 3.91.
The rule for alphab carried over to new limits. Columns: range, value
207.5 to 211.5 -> 3.8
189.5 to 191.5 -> 3.98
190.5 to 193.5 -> 4.17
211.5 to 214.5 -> 3.77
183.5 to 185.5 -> 4.28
